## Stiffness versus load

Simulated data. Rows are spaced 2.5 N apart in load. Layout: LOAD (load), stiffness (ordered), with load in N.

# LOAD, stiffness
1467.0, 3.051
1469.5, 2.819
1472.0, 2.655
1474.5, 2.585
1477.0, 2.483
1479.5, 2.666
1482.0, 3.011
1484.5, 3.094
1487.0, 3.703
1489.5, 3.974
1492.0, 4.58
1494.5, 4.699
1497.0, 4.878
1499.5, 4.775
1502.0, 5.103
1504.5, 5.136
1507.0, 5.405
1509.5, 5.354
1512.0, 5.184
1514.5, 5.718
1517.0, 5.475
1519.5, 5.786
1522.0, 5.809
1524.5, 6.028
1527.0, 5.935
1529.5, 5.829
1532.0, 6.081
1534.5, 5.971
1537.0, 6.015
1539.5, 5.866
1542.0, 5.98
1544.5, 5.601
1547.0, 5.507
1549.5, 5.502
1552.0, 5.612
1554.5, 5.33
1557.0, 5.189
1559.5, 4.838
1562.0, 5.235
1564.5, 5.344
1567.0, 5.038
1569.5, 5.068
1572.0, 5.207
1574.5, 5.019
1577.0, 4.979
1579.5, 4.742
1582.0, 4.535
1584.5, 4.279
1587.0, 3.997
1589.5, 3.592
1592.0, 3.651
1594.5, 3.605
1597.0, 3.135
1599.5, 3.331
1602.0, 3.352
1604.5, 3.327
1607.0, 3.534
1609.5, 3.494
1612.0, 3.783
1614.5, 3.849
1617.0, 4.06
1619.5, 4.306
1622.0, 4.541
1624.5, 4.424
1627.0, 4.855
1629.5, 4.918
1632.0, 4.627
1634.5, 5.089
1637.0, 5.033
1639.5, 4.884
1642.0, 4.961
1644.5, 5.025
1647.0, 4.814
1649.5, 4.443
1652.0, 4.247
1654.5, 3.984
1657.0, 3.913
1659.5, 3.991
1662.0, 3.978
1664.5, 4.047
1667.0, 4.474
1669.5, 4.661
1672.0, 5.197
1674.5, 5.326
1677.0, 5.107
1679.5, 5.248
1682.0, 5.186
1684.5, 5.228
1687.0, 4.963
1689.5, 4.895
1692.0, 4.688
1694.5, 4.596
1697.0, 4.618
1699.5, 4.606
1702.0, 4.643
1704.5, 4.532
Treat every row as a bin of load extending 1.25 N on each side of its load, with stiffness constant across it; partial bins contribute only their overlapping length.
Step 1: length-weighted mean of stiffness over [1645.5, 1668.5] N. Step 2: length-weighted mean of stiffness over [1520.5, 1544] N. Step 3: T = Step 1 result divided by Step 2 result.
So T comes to 0.7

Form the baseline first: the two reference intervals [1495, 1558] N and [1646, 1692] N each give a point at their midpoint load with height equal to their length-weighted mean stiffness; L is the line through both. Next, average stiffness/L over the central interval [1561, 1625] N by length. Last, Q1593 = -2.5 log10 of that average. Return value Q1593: 0.22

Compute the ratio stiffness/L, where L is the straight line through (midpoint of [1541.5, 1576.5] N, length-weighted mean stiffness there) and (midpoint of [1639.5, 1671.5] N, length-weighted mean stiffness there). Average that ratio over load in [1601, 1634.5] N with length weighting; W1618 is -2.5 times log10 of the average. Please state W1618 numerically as 0.15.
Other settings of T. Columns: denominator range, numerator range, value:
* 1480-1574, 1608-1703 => 0.89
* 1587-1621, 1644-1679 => 1.24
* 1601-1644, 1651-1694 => 1.08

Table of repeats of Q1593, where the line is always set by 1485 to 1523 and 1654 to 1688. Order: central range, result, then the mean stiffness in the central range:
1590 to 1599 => 0.36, 3.46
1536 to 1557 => -0.15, 5.64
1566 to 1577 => -0.04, 5.07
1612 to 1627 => 0.13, 4.25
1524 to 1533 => -0.20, 5.96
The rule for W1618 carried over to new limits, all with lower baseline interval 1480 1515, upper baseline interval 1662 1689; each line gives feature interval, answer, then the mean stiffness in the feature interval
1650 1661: 0.19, 4.06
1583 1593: 0.21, 3.9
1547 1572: -0.13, 5.25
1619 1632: 0.04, 4.63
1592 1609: 0.36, 3.41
